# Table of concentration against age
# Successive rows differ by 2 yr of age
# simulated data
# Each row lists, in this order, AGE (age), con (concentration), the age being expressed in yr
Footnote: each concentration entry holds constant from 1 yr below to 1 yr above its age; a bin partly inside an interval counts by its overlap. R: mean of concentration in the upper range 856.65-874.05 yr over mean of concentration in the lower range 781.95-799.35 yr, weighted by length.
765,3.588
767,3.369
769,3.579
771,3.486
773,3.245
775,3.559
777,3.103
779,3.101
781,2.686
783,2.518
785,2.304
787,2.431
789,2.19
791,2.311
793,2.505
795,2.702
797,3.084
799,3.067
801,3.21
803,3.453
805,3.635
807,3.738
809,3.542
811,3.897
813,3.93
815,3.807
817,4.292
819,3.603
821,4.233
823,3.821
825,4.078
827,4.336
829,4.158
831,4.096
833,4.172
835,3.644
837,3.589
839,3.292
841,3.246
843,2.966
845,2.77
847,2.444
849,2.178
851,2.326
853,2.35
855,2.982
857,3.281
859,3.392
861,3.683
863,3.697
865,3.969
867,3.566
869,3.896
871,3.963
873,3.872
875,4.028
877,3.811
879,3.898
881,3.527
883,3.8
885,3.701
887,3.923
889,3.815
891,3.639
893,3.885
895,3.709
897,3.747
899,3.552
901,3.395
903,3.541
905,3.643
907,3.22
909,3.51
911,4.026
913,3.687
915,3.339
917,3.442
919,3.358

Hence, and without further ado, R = 1.46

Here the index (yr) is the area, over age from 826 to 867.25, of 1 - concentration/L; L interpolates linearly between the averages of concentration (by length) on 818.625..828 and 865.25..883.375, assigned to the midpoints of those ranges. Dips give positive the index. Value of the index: 6.37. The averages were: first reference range 4.04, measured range 3.34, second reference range 3.82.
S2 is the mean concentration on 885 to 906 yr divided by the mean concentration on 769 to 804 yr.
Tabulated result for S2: 1.27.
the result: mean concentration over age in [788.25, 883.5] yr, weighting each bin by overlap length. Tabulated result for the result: 3.46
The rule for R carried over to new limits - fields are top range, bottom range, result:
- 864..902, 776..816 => 1.23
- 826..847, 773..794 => 1.32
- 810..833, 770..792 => 1.43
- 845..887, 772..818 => 1.09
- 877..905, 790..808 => 1.20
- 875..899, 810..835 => 0.94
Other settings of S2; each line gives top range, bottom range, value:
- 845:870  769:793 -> 1.11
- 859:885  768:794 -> 1.33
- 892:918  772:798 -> 1.31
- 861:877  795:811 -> 1.14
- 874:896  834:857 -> 1.31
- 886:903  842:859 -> 1.37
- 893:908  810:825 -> 0.90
